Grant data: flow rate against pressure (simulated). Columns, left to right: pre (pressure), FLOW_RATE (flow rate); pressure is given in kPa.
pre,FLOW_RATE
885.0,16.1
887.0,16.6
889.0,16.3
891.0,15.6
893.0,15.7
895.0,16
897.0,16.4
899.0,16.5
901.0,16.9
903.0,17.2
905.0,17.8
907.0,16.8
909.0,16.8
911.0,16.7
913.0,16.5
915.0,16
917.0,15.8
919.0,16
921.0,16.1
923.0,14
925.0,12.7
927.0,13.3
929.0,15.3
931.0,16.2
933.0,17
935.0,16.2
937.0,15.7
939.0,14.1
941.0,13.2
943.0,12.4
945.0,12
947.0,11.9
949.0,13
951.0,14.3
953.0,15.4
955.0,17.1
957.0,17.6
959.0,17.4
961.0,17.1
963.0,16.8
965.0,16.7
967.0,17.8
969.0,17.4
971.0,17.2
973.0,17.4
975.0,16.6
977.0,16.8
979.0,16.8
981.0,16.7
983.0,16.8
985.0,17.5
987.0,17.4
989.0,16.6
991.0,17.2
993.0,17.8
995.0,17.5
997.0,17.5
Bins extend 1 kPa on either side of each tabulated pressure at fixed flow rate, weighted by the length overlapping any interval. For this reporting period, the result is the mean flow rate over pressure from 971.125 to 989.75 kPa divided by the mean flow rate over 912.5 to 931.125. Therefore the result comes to 1.12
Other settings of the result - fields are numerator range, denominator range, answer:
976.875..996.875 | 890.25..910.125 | 1.03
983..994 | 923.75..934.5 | 1.15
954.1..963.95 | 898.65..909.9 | 1.01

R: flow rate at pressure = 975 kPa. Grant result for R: 16.6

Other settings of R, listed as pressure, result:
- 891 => 15.6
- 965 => 16.7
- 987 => 17.4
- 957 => 17.6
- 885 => 16.1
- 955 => 17.1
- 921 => 16.1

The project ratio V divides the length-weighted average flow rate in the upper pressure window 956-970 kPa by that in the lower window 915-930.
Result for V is 1.2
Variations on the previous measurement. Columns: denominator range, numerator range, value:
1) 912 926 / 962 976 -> 1.12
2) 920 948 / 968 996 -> 1.20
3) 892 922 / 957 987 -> 1.04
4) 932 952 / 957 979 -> 1.23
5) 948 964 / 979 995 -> 1.07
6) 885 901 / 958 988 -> 1.06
